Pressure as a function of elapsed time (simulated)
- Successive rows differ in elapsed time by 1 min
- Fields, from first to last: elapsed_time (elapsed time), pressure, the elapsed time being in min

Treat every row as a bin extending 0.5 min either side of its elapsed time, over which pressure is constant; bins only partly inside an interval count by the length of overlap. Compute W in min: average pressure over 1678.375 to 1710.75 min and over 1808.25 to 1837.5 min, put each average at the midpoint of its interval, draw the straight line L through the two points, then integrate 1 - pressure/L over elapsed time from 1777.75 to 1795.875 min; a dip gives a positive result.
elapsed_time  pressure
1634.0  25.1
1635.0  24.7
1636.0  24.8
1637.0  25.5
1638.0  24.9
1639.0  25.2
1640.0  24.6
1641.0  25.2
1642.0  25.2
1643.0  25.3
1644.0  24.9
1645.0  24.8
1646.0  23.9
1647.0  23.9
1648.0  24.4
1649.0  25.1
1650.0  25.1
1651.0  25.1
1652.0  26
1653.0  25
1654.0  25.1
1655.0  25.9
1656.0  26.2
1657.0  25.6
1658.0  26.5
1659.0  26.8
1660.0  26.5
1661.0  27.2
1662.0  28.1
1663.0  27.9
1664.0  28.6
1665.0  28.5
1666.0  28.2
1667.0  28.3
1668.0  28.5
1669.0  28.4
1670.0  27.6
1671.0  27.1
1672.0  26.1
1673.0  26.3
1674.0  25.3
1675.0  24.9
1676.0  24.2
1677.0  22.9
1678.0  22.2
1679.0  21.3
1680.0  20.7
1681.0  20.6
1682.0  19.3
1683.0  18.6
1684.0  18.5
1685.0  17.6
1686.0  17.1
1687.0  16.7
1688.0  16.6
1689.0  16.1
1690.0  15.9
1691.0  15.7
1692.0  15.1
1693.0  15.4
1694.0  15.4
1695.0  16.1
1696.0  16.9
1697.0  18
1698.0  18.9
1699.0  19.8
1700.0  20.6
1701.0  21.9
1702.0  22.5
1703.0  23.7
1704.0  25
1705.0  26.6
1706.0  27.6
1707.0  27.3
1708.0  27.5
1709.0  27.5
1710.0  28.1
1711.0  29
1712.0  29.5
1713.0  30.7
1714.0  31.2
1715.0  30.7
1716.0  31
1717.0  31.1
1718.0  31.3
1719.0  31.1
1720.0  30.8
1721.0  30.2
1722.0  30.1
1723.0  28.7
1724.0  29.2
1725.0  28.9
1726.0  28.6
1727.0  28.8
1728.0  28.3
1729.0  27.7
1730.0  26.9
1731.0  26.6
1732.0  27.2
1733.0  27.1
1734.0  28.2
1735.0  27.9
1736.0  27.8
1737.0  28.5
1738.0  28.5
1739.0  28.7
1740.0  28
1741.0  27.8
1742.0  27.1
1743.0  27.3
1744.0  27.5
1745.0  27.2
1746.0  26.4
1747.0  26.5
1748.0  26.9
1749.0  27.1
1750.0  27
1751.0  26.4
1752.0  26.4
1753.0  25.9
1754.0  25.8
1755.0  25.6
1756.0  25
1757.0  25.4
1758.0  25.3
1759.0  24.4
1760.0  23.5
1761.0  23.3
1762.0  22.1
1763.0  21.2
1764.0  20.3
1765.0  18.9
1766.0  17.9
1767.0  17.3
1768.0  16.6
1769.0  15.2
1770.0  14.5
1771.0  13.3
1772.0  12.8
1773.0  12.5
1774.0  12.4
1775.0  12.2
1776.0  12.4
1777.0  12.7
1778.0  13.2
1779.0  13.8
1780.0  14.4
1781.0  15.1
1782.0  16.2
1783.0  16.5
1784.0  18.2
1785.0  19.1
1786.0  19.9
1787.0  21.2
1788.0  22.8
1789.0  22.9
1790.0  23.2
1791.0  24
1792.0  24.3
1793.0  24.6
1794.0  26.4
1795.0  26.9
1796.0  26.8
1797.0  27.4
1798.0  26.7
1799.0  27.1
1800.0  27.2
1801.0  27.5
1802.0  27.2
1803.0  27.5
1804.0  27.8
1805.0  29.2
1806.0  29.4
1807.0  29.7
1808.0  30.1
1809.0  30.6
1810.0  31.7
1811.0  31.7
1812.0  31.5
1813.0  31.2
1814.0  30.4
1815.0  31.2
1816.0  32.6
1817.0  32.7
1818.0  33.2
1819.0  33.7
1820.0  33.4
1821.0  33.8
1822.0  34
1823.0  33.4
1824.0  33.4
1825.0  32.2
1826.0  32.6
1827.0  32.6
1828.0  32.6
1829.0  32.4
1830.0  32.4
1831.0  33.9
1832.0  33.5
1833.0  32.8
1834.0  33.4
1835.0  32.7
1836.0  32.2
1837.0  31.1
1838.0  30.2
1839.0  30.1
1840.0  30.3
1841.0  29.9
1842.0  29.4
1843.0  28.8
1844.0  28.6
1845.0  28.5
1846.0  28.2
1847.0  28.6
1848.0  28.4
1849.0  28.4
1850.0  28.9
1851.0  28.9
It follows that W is 5.5 min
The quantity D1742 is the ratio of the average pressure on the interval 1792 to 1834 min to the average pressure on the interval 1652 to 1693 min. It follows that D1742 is 1.31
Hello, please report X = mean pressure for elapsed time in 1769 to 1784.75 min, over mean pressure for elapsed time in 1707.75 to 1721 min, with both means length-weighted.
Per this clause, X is 0.5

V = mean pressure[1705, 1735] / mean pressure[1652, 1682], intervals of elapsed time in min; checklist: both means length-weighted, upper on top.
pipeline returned 1.12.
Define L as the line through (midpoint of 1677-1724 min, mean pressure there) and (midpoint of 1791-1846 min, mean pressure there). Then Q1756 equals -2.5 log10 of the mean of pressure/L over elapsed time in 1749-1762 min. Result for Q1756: 0.05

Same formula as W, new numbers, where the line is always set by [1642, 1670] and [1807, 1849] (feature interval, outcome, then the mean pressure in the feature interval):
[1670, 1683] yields 1.7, 23.4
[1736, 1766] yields 3.7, 25.6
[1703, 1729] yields -0.8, 29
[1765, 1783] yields 9.3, 14.5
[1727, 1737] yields 0.3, 27.6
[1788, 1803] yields 2.3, 25.8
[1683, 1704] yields 7.1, 18.1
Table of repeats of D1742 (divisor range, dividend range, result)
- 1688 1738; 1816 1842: 1.28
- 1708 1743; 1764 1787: 0.54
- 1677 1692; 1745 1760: 1.41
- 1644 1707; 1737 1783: 0.93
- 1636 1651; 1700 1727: 1.14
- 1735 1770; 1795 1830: 1.25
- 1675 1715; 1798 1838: 1.45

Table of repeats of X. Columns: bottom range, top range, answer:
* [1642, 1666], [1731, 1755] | 1.05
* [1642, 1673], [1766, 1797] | 0.69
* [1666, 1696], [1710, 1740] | 1.38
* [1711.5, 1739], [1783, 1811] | 0.89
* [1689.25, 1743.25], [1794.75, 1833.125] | 1.19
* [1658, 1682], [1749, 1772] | 0.84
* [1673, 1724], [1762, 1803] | 0.84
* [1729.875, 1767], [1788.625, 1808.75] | 1.05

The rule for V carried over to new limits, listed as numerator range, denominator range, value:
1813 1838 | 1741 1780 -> 1.55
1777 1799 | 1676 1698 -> 1.16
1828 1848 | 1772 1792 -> 1.81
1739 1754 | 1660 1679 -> 1.02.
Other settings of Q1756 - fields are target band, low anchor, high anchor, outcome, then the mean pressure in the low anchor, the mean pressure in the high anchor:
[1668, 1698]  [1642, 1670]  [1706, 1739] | 0.32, 26.3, 28.9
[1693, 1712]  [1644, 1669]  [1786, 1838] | 0.19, 26.3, 29.8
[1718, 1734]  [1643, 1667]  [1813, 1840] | 0.00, 26.1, 32.5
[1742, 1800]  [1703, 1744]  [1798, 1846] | 0.35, 28.5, 31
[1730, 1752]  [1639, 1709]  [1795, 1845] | -0.03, 23.3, 30.8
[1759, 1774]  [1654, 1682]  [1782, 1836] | 0.48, 25.8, 28.8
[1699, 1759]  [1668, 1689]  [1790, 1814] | -0.12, 22.1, 28.1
